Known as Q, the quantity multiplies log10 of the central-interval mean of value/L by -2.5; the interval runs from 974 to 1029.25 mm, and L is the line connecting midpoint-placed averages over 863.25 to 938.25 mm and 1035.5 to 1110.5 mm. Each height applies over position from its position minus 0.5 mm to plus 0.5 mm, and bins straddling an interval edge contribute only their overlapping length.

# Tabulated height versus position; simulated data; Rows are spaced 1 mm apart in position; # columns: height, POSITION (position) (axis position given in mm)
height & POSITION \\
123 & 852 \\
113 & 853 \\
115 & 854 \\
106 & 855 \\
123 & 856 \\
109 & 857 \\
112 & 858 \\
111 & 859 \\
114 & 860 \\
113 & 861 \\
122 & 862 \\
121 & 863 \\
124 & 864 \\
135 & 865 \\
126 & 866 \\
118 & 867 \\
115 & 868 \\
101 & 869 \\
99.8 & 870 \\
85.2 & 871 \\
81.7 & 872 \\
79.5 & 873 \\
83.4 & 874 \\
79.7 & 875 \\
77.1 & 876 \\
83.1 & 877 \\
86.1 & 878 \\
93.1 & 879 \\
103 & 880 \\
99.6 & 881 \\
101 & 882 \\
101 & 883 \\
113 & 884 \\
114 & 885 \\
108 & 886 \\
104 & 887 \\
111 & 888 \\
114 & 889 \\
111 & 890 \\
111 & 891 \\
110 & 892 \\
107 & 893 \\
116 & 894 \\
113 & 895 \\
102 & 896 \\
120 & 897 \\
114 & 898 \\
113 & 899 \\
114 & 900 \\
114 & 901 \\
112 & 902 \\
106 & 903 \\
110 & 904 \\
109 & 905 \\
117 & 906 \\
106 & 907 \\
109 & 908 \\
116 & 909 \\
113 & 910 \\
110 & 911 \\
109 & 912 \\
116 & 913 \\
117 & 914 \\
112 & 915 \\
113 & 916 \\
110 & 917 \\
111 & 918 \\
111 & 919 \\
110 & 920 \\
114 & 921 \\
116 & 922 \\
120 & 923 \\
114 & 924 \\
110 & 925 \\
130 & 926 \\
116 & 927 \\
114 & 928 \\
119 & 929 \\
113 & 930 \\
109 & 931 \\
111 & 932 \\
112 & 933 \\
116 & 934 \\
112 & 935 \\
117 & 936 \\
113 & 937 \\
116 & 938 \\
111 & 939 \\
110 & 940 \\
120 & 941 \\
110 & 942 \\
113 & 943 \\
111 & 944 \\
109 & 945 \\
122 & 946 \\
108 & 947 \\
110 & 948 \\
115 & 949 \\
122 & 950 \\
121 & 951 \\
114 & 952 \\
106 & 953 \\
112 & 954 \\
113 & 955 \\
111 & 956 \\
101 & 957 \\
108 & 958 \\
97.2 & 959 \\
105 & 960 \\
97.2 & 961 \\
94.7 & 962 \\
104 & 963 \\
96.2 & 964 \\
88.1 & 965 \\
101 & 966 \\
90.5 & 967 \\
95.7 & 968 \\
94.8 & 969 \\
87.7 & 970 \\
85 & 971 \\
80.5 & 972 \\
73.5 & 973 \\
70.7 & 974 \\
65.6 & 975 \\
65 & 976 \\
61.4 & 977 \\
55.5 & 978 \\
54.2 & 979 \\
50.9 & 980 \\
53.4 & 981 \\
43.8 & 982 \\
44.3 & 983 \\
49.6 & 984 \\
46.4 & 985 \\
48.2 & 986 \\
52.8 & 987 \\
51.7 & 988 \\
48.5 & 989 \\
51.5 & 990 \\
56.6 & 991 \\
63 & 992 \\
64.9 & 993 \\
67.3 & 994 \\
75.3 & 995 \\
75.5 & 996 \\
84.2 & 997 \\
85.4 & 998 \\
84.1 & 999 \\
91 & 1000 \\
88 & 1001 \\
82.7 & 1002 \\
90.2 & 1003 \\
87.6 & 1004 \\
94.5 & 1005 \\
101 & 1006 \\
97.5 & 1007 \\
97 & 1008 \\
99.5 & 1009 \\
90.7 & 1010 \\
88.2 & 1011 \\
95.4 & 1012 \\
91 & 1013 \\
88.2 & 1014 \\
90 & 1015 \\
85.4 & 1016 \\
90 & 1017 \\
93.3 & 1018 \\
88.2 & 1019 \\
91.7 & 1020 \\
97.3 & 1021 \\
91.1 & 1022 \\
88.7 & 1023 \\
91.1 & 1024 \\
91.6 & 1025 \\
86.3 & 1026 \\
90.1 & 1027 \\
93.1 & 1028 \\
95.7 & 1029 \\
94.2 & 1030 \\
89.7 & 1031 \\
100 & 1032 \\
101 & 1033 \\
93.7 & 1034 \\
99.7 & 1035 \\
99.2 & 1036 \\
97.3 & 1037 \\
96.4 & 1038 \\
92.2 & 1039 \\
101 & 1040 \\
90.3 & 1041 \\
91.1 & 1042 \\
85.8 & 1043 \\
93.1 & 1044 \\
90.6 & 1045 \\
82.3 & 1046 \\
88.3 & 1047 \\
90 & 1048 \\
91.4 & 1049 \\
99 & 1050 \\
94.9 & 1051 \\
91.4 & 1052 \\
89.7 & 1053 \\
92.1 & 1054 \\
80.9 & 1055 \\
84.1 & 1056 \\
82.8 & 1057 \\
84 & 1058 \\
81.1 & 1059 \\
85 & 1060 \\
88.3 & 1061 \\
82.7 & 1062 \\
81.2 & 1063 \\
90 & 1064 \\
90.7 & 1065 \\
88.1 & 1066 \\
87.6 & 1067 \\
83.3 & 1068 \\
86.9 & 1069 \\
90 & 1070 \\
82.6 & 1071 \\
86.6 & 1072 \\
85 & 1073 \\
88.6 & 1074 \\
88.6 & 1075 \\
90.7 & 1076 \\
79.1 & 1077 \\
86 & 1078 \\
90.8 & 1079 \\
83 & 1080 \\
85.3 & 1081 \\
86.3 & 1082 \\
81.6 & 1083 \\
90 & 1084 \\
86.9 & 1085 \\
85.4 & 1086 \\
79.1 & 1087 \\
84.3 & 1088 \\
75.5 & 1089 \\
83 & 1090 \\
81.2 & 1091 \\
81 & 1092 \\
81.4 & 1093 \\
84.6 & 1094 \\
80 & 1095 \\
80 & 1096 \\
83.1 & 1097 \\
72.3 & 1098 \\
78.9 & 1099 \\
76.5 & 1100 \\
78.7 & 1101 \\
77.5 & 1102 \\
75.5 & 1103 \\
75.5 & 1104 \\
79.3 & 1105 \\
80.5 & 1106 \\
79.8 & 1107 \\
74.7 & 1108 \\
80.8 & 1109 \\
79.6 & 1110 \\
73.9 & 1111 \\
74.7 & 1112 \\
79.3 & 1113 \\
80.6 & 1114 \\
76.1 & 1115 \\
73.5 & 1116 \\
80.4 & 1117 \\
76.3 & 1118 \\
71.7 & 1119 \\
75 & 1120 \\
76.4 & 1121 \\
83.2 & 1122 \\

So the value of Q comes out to 0.22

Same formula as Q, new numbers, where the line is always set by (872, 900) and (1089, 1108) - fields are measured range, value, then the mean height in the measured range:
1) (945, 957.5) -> -0.18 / 113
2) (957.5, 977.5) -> 0.07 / 88.1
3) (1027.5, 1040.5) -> -0.12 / 96.4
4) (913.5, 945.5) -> -0.17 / 114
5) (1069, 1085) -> -0.06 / 86.3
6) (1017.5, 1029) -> -0.05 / 91.3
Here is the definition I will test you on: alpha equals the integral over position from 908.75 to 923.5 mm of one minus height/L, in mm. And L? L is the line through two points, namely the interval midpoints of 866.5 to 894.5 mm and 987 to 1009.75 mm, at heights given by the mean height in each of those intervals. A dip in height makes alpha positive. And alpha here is -3.1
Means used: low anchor 100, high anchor 78.5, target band 113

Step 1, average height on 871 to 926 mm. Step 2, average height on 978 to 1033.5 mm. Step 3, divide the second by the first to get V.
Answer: 0.74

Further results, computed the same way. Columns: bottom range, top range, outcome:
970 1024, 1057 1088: 1.13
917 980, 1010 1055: 0.89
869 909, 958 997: 0.69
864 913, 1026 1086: 0.84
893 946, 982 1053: 0.75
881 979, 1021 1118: 0.81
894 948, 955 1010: 0.69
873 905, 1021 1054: 0.89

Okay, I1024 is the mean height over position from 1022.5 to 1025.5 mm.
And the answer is 90.5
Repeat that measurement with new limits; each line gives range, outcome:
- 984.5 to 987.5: 49.1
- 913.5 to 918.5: 113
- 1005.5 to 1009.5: 98.8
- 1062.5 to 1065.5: 87.3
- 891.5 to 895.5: 112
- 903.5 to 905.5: 110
